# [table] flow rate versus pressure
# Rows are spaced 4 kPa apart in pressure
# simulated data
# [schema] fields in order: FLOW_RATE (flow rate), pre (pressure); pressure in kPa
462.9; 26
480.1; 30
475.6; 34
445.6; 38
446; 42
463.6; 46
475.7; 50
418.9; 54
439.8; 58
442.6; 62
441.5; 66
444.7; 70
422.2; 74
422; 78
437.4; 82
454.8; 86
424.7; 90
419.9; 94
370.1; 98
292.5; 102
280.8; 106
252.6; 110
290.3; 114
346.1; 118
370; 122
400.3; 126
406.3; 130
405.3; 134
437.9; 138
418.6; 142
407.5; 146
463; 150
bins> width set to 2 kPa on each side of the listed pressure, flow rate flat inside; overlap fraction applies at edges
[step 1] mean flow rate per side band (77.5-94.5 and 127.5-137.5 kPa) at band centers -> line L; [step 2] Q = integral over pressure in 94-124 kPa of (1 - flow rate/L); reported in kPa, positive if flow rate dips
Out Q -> 7.14 kPa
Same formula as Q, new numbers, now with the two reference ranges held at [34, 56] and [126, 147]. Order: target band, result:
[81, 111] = 4.4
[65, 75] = 0.1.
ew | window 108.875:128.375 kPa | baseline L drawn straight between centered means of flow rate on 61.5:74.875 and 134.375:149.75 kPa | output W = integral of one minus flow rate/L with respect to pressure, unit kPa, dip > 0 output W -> 4.18 kPa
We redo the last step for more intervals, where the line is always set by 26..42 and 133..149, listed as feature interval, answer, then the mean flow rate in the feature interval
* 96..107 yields 3.01 kPa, 318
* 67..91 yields 0.58 kPa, 435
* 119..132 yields 1.17 kPa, 389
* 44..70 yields 0.45 kPa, 447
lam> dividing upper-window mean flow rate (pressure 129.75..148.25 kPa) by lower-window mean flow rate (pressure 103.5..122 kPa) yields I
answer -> 1.38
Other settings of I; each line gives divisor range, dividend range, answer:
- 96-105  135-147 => 1.29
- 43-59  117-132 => 0.85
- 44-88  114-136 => 0.85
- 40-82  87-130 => 0.79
